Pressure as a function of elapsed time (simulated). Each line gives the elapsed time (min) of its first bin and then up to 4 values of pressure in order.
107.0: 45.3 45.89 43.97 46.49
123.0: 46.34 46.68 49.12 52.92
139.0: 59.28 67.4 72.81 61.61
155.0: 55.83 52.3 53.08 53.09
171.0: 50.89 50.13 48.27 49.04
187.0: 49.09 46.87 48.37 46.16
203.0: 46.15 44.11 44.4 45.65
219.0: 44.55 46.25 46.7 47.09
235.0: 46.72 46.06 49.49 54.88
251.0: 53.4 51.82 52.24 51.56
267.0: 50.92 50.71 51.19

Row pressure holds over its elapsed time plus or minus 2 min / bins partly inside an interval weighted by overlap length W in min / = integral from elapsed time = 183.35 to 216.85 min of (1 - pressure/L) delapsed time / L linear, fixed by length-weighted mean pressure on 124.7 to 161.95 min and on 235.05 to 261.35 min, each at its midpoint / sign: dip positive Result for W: 4.6 min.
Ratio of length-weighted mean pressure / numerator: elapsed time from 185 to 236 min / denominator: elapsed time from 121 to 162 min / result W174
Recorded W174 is 0.82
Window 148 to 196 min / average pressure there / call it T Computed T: 52.1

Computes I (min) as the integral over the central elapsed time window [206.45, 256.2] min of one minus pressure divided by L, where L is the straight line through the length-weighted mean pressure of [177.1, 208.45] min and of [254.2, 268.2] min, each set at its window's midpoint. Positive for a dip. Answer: 1.98 min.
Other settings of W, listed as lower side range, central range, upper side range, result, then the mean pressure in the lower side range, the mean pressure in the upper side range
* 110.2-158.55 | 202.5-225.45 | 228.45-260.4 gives 2.7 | 54.2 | 50.1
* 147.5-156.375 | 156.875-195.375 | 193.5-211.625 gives 2.6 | 61.3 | 45.9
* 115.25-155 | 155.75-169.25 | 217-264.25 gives 0.2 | 55.3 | 49.2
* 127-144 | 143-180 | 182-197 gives -2.9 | 55.3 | 48.3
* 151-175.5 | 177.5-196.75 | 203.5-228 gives 0.5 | 53.4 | 45.3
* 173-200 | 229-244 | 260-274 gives 0.9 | 48.4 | 51.2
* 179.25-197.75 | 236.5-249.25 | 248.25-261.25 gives 0.4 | 48.2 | 52.6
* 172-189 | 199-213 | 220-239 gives 0.8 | 49.2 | 46.5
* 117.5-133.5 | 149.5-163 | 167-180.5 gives -1.8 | 47.4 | 50.3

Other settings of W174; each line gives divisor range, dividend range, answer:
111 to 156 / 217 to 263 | 0.90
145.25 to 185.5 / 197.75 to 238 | 0.84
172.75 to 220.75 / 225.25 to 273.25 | 1.07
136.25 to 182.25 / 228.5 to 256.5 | 0.88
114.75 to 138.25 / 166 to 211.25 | 0.99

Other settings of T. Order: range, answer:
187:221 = 46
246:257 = 53.2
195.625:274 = 48.4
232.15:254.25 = 50.1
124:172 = 56.2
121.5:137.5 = 49.2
